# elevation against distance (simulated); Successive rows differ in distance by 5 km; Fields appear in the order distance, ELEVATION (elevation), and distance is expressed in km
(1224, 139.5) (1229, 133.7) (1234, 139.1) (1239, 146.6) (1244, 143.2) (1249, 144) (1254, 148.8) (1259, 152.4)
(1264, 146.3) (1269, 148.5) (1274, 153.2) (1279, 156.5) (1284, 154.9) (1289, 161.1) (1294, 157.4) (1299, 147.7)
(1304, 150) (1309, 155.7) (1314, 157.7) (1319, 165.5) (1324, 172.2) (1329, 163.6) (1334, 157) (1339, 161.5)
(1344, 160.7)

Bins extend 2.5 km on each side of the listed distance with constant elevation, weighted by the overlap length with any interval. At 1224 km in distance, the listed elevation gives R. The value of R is 139.5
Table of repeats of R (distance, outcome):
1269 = 148.5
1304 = 150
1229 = 133.7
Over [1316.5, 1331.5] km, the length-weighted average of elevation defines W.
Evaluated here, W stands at 167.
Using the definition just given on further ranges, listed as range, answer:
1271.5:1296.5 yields 157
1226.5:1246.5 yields 141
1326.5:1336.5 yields 160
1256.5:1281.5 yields 151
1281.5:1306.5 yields 154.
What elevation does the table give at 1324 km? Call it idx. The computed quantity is 172.2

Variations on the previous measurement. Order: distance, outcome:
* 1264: 146.3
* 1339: 161.5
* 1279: 156.5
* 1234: 139.1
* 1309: 155.7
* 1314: 157.7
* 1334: 157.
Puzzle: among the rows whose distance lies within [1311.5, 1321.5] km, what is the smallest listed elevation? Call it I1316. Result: 157.7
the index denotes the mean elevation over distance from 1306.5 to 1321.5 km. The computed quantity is 160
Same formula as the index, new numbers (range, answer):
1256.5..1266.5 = 149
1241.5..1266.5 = 147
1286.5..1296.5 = 159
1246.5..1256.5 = 146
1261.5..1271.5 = 147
